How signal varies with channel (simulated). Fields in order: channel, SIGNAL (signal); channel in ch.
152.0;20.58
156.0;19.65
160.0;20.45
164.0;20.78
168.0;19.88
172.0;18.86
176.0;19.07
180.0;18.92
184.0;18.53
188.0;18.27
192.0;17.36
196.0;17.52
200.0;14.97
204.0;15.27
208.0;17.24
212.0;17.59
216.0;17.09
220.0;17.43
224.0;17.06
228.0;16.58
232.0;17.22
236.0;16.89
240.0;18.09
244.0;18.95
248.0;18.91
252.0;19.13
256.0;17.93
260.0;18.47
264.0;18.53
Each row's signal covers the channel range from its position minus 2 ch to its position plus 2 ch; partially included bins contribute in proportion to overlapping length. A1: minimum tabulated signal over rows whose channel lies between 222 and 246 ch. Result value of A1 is 16.58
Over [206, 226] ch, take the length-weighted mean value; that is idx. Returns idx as 17.3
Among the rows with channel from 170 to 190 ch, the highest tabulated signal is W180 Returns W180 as 19.07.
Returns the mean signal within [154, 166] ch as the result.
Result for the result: 20.3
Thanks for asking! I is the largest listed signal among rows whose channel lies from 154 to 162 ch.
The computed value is 20.45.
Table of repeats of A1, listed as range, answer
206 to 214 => 17.24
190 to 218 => 14.97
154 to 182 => 18.86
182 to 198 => 17.36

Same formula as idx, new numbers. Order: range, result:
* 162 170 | 20.3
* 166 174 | 19.4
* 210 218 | 17.3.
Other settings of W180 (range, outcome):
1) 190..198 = 17.52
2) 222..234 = 17.22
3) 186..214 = 18.27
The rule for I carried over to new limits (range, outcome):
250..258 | 19.13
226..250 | 18.95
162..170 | 20.78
